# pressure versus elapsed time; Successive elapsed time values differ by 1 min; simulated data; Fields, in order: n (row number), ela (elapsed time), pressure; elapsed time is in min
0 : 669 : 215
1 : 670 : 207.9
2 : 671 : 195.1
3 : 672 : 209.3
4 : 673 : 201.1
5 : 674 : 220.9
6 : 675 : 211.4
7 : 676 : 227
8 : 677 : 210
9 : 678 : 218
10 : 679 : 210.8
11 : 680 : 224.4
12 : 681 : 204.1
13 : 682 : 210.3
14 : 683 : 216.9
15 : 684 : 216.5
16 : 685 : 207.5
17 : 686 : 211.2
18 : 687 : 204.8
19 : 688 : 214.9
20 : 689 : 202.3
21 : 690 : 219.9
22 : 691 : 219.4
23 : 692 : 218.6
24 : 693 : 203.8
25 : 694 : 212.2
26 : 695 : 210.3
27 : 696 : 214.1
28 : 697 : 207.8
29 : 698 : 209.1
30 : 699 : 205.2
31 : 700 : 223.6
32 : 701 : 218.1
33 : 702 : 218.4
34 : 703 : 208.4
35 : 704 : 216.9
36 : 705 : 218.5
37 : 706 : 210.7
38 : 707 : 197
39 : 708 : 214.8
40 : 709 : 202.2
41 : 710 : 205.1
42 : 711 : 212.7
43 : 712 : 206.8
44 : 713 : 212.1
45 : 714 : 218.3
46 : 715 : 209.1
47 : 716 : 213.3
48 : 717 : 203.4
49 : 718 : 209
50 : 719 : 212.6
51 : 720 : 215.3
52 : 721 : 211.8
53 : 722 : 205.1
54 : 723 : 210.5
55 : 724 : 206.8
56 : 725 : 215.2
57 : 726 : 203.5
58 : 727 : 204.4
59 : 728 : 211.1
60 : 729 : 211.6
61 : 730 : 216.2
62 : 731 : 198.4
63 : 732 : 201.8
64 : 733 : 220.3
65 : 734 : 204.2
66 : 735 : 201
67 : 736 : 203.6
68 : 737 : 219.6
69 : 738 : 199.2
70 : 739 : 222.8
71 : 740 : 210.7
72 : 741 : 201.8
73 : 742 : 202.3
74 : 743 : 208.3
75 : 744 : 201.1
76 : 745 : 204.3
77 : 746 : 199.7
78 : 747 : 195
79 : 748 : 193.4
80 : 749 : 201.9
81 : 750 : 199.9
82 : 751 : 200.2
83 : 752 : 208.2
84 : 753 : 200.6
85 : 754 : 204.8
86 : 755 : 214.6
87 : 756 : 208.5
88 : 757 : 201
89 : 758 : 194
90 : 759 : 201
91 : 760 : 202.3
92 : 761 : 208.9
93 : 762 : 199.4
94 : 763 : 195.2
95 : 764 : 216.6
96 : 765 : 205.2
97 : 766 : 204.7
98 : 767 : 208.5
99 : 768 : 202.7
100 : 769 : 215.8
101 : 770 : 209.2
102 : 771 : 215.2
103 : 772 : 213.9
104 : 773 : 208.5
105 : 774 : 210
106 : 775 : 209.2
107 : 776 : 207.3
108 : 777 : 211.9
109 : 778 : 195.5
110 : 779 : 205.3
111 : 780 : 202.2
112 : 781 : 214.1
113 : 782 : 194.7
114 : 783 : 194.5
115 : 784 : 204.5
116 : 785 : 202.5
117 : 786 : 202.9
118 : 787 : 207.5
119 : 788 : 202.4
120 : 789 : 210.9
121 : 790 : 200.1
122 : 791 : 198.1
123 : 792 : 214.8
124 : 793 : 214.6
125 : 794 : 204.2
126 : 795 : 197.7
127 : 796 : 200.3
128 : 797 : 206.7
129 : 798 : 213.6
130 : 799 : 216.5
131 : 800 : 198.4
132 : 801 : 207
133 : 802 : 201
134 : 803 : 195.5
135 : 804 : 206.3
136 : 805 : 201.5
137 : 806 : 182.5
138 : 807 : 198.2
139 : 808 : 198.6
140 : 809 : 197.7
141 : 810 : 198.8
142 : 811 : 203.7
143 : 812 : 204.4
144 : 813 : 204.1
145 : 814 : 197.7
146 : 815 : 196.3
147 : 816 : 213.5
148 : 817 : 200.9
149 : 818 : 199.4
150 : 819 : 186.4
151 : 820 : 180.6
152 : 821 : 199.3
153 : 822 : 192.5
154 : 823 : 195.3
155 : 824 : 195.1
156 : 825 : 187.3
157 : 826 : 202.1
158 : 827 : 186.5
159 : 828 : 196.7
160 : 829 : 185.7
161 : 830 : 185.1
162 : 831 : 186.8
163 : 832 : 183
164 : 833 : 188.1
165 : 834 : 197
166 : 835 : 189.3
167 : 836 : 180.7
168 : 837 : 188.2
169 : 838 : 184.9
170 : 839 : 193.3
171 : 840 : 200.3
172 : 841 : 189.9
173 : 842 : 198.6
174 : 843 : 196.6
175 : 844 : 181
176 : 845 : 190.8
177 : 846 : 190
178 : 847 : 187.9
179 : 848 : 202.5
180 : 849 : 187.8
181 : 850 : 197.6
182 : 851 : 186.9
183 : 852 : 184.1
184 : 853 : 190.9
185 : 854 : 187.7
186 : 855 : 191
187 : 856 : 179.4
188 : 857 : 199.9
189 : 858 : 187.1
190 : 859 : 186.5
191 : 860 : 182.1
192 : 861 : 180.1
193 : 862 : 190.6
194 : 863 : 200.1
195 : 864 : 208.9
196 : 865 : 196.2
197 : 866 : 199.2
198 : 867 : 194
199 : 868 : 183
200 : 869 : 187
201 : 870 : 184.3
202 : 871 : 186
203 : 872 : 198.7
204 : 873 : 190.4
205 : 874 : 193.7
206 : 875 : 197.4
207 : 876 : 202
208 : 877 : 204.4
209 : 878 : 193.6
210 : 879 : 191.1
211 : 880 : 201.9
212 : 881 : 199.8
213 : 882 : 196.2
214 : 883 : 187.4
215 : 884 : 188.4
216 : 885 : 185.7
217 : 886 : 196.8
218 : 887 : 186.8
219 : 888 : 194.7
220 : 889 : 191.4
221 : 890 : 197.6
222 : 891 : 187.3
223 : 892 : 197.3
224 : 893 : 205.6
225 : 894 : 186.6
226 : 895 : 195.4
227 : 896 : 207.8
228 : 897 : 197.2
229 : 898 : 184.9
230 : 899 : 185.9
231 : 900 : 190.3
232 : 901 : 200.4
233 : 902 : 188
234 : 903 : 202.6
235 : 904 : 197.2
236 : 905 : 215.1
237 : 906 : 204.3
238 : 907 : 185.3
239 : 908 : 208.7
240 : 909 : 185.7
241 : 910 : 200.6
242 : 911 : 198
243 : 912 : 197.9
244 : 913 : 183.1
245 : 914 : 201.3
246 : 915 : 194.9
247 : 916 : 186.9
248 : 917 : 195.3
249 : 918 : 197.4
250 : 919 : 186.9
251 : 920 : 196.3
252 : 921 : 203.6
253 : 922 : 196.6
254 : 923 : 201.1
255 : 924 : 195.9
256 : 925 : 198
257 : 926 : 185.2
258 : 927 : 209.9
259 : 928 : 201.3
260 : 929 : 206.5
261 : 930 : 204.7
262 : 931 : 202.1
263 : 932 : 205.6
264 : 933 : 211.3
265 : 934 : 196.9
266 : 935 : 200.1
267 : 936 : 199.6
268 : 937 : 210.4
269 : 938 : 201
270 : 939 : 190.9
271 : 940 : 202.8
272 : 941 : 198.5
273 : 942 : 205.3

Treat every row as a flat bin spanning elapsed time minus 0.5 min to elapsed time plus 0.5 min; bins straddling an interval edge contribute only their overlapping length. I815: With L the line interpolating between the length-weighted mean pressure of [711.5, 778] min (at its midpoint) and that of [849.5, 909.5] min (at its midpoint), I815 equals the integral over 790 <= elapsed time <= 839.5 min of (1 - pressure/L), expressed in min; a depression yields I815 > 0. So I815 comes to 0.71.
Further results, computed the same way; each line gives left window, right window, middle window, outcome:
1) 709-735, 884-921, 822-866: 1.93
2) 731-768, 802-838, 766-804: -1.24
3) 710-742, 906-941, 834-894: 2.85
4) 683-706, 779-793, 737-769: 0.48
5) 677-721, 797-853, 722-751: 0.12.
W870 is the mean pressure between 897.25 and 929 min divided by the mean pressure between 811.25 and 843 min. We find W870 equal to 1.02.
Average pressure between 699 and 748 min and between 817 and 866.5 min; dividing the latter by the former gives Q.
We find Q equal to 0.9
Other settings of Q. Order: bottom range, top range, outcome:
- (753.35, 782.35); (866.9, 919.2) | 0.94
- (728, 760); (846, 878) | 0.94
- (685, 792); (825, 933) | 0.93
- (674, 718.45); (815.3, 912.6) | 0.91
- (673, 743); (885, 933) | 0.93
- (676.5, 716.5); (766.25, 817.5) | 0.96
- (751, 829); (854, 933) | 0.96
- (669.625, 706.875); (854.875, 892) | 0.91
